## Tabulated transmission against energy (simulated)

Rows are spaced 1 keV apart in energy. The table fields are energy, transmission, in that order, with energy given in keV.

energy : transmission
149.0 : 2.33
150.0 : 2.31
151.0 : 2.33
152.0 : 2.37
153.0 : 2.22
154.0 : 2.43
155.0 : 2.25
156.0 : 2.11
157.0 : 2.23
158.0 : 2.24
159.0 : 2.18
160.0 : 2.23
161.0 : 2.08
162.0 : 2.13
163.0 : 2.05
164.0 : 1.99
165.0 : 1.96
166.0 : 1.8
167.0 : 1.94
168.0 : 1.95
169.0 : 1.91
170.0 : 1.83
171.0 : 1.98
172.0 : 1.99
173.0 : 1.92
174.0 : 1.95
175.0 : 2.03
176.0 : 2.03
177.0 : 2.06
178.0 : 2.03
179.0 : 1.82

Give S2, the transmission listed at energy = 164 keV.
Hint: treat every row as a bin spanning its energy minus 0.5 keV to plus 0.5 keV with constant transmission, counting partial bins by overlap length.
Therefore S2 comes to 1.99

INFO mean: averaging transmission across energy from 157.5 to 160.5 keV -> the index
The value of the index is 2.22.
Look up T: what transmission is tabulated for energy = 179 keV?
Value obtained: 1.82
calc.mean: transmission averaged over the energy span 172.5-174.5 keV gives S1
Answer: 1.94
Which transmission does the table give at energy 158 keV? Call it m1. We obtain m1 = 2.24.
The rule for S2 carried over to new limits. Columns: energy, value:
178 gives 2.03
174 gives 1.95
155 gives 2.25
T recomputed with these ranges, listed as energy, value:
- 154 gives 2.43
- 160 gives 2.23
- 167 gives 1.94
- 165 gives 1.96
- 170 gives 1.83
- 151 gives 2.33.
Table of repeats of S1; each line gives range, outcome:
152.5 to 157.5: 2.25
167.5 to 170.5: 1.9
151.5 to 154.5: 2.34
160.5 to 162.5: 2.1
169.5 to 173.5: 1.93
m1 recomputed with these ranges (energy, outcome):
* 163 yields 2.05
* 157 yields 2.23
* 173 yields 1.92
